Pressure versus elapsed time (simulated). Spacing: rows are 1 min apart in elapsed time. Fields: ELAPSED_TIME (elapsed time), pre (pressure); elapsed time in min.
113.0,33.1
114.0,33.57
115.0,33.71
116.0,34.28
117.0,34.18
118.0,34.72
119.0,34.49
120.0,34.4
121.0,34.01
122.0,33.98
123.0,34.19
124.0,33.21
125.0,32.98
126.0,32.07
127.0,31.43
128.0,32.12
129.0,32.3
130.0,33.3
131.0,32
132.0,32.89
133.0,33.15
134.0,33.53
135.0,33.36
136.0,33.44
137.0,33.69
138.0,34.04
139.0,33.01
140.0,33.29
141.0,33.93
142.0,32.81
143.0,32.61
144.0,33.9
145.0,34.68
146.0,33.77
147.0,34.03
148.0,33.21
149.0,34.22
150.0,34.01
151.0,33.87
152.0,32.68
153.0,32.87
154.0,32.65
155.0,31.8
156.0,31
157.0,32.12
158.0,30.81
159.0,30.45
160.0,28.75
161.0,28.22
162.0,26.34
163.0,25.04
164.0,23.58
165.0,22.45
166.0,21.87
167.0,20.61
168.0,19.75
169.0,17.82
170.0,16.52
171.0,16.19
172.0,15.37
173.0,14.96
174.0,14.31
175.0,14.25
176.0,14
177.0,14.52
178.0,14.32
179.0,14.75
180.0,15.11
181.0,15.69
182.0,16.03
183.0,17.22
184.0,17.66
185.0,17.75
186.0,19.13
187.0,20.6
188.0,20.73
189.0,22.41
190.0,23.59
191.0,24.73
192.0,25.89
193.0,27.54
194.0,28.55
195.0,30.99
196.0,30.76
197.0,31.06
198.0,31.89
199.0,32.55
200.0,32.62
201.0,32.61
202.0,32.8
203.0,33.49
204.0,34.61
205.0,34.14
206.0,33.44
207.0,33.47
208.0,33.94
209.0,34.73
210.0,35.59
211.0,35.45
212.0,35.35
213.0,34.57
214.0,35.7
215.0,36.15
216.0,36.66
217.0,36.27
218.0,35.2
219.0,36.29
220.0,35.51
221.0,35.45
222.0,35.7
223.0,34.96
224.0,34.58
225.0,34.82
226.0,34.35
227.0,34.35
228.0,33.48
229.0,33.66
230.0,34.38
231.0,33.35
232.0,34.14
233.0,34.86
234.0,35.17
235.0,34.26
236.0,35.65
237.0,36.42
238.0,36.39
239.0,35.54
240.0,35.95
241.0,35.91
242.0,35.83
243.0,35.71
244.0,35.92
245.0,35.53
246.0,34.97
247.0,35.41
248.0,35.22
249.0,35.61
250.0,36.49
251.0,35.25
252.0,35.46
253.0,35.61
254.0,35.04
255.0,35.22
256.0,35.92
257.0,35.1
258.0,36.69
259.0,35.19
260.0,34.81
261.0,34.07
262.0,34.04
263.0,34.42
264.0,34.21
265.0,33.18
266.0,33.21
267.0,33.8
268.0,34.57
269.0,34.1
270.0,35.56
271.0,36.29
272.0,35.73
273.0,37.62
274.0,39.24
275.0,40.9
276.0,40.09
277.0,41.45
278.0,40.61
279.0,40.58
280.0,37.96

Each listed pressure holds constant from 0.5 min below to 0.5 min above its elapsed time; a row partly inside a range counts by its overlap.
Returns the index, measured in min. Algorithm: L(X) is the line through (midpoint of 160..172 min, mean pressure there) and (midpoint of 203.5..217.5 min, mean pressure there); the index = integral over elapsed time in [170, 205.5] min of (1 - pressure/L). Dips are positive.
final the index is 7.4 min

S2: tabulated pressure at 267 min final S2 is 33.8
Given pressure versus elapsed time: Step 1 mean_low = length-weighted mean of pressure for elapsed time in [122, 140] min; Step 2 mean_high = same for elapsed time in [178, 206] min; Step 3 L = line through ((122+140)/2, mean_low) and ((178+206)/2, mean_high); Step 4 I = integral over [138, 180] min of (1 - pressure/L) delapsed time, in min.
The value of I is 5.1 min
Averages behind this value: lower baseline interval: 33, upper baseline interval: 25.3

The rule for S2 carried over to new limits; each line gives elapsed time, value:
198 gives 31.89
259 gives 35.19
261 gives 34.07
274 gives 39.24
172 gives 15.37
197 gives 31.06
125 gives 32.98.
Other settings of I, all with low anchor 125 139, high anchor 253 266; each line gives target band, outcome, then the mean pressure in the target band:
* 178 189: 5.3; 17.5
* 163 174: 4.8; 19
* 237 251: -0.5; 35.7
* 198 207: 0.2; 33.2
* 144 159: 0.1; 32.9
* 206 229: -0.6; 35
